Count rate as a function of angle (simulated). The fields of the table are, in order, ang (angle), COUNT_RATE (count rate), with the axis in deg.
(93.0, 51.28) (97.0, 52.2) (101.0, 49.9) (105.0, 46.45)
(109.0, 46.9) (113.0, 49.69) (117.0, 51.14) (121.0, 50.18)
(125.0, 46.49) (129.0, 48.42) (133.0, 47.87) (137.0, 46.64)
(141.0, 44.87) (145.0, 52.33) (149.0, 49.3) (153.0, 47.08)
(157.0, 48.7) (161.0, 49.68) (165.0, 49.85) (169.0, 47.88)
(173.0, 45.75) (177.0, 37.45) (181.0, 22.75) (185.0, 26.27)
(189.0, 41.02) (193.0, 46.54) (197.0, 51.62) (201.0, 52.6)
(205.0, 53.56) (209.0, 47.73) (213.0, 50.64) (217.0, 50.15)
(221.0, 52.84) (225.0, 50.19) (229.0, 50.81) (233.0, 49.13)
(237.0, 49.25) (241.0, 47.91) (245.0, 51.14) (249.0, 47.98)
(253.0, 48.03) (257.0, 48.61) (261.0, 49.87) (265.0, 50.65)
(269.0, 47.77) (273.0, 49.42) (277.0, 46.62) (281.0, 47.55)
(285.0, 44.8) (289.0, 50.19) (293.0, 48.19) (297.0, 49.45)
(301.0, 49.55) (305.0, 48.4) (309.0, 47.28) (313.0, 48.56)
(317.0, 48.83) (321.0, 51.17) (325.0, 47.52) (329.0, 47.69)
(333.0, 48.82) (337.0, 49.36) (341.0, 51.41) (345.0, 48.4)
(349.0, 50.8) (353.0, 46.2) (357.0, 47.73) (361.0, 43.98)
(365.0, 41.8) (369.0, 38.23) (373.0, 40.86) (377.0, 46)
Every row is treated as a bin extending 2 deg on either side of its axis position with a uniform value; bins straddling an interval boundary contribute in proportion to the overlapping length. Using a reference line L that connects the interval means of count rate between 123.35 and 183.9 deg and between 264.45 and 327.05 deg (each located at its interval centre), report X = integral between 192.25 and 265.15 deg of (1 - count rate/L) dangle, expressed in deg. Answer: -4.7 deg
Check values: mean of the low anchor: 45.4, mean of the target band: 50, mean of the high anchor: 48.4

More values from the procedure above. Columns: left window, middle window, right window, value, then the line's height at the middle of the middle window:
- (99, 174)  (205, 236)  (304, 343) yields -1.1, 48.6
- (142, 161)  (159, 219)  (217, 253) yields 5.5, 49.4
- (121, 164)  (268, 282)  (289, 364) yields 0.2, 48.4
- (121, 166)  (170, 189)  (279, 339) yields 5.4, 48.4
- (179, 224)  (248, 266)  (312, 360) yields -0.9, 46.7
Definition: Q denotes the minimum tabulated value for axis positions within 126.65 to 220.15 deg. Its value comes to 22.75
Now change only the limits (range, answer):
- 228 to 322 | 44.8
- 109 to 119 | 46.9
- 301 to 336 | 47.28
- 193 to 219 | 46.54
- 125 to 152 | 44.87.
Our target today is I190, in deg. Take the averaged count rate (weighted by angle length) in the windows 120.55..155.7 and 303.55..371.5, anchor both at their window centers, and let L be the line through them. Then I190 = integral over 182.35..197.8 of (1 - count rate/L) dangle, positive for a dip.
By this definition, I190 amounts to 2.6 deg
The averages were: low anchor 48.1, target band 39.8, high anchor 47.4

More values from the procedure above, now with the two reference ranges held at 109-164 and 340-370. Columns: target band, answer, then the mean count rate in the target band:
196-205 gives -0.9 deg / 52.5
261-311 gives -1.6 deg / 48.4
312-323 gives -0.7 deg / 49.6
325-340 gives -0.7 deg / 48.7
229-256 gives -0.9 deg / 49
